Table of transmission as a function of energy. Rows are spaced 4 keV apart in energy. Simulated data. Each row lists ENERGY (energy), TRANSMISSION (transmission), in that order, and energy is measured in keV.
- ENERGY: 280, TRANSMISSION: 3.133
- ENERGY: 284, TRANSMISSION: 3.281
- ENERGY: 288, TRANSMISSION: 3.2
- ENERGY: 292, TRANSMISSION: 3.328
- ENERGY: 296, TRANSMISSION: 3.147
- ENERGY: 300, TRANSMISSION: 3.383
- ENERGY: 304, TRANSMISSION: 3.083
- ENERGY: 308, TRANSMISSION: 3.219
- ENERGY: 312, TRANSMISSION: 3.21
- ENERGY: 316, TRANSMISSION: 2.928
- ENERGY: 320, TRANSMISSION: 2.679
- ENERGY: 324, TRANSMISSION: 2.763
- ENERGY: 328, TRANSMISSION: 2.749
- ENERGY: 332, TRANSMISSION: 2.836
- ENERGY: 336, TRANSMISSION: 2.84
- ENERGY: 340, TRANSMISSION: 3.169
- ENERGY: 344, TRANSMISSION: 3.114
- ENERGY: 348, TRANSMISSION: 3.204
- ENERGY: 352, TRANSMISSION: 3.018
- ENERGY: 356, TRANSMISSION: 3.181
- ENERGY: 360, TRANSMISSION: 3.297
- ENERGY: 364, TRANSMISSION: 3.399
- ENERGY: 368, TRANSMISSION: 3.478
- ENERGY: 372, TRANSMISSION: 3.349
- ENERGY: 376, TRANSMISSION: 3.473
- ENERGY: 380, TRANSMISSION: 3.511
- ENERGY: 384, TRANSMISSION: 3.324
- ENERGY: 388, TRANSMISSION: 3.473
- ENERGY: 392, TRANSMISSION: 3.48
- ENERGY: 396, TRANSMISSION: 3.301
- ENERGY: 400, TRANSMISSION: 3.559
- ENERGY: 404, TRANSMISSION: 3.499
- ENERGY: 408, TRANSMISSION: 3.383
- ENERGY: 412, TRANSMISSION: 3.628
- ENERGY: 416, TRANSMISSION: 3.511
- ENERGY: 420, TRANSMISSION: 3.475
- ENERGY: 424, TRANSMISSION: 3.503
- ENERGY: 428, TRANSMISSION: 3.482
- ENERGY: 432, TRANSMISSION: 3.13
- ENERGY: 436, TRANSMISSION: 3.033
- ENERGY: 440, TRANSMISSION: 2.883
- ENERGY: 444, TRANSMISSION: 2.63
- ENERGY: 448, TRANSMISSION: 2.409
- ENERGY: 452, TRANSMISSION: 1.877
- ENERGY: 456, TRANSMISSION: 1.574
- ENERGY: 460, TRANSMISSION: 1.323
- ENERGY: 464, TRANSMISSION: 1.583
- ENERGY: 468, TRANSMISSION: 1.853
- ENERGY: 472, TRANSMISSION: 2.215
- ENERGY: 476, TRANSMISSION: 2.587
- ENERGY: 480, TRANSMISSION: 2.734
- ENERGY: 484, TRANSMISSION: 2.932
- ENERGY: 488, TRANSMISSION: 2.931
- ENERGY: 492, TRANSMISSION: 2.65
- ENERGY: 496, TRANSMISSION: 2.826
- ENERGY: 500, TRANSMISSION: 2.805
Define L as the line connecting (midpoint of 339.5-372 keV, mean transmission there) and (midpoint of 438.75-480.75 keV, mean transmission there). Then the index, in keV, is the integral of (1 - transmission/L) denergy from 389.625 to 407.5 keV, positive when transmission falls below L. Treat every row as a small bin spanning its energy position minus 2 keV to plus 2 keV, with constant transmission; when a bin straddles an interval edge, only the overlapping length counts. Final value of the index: -4.34 keV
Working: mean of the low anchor 3.24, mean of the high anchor 2.12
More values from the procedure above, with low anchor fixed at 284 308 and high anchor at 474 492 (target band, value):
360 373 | -1.42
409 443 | -4.57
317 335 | 2.21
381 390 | -1.18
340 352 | -0.10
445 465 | 7.33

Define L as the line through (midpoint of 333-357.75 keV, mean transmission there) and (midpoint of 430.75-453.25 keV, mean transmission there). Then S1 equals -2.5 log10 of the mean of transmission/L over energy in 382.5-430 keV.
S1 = -0.225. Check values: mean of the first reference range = 3.08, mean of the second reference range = 2.67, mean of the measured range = 3.47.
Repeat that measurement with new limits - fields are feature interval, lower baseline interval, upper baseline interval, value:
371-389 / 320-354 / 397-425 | -0.05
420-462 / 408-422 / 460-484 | 0.13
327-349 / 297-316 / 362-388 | 0.11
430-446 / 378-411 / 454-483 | -0.12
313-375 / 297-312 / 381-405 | 0.08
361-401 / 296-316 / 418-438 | -0.05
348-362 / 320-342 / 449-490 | -0.16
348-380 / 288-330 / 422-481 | -0.18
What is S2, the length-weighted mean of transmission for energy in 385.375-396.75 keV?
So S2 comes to 3.43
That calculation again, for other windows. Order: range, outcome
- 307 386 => 3.14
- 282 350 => 3.07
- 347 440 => 3.37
